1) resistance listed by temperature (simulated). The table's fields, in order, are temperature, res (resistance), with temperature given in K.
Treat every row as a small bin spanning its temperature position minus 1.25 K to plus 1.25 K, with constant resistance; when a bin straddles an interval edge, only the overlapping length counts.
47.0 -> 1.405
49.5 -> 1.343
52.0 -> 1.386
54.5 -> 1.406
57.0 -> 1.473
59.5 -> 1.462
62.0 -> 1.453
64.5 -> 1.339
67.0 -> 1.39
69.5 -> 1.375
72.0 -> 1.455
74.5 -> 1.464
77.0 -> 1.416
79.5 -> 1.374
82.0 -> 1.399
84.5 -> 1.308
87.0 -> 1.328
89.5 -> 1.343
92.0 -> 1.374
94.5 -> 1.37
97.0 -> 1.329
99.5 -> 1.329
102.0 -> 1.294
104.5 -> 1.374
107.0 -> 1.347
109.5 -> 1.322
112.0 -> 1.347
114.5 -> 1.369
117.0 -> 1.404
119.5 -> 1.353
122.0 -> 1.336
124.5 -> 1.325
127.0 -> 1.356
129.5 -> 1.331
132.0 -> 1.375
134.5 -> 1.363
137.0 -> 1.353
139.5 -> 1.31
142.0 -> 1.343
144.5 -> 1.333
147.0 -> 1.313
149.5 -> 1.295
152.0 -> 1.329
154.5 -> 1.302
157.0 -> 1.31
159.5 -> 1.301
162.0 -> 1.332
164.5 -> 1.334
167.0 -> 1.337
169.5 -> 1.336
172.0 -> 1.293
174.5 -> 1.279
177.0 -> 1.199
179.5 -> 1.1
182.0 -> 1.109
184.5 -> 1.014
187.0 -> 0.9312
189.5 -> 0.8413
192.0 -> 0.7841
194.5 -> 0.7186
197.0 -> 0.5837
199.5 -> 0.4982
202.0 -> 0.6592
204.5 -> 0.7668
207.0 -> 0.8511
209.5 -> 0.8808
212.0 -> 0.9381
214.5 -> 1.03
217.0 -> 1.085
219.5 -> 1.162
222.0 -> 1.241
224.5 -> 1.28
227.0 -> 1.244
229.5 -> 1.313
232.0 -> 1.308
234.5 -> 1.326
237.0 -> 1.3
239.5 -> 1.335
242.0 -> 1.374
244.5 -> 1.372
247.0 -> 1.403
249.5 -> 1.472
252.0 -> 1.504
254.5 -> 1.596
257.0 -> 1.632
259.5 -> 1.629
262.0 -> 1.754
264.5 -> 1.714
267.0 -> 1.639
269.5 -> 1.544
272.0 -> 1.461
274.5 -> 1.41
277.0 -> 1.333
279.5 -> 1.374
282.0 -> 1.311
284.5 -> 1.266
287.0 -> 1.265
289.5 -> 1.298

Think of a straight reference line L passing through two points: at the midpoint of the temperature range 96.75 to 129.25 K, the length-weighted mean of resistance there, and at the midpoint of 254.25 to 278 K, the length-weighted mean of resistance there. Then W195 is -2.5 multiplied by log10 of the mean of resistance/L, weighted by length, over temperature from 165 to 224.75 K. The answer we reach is 0.42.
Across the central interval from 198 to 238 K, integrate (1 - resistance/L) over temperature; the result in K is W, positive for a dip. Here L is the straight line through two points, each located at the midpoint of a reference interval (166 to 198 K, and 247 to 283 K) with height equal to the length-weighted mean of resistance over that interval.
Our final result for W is 6.7 K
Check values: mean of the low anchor 1.04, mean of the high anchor 1.52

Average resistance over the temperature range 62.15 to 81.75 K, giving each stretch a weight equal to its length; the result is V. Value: 1.4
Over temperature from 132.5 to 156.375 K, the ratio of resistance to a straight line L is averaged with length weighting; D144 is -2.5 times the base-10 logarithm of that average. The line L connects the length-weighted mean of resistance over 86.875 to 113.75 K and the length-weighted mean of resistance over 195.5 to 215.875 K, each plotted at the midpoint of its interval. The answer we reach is -0.20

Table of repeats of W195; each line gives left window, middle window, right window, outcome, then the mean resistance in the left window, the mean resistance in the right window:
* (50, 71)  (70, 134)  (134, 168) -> 0.01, 1.41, 1.32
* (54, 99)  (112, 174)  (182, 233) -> -0.14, 1.39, 0.959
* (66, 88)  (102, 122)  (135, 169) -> 0.00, 1.39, 1.32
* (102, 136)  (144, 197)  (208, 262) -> 0.15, 1.35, 1.31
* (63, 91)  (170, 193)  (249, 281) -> 0.34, 1.38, 1.54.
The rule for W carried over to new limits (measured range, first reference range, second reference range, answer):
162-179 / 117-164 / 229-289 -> 0.9 K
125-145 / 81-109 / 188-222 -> -3.1 K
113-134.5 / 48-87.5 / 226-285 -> 0.9 K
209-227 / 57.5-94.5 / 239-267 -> 4.8 K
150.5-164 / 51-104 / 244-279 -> 1.2 K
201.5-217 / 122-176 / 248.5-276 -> 6.1 K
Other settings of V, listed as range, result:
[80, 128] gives 1.35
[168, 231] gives 1.01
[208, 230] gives 1.12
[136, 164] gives 1.32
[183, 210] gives 0.776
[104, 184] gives 1.31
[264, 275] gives 1.55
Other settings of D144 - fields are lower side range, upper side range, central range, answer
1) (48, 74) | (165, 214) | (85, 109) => -0.05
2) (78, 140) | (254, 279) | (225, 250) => 0.14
